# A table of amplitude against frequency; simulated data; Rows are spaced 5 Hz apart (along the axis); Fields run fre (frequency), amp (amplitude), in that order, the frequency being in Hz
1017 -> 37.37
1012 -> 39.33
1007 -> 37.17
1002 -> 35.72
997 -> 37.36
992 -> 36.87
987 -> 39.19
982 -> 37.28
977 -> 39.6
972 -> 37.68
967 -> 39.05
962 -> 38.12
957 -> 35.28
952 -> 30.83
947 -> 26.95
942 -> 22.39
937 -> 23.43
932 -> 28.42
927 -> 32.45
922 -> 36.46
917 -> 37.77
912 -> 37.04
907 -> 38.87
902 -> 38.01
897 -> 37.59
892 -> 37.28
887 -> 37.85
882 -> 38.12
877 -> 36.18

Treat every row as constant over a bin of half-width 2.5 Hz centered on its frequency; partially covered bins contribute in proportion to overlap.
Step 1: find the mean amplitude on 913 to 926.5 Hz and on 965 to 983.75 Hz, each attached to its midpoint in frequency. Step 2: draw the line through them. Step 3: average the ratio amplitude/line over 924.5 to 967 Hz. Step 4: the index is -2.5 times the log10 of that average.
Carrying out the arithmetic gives 0.230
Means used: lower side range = 36.4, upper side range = 38.4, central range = 30.3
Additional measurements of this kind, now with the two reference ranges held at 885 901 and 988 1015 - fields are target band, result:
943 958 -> 0.252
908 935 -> 0.093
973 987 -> -0.030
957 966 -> 0.000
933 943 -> 0.494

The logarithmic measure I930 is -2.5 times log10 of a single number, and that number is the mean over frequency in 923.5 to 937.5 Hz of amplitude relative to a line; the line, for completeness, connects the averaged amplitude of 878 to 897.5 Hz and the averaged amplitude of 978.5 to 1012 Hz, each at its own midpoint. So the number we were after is 0.27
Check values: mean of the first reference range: 37.6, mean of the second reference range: 37.5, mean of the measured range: 29.4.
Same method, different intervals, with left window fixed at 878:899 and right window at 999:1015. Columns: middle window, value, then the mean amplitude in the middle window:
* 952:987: 0.00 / 37.4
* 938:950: 0.45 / 24.8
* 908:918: 0.00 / 37.6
